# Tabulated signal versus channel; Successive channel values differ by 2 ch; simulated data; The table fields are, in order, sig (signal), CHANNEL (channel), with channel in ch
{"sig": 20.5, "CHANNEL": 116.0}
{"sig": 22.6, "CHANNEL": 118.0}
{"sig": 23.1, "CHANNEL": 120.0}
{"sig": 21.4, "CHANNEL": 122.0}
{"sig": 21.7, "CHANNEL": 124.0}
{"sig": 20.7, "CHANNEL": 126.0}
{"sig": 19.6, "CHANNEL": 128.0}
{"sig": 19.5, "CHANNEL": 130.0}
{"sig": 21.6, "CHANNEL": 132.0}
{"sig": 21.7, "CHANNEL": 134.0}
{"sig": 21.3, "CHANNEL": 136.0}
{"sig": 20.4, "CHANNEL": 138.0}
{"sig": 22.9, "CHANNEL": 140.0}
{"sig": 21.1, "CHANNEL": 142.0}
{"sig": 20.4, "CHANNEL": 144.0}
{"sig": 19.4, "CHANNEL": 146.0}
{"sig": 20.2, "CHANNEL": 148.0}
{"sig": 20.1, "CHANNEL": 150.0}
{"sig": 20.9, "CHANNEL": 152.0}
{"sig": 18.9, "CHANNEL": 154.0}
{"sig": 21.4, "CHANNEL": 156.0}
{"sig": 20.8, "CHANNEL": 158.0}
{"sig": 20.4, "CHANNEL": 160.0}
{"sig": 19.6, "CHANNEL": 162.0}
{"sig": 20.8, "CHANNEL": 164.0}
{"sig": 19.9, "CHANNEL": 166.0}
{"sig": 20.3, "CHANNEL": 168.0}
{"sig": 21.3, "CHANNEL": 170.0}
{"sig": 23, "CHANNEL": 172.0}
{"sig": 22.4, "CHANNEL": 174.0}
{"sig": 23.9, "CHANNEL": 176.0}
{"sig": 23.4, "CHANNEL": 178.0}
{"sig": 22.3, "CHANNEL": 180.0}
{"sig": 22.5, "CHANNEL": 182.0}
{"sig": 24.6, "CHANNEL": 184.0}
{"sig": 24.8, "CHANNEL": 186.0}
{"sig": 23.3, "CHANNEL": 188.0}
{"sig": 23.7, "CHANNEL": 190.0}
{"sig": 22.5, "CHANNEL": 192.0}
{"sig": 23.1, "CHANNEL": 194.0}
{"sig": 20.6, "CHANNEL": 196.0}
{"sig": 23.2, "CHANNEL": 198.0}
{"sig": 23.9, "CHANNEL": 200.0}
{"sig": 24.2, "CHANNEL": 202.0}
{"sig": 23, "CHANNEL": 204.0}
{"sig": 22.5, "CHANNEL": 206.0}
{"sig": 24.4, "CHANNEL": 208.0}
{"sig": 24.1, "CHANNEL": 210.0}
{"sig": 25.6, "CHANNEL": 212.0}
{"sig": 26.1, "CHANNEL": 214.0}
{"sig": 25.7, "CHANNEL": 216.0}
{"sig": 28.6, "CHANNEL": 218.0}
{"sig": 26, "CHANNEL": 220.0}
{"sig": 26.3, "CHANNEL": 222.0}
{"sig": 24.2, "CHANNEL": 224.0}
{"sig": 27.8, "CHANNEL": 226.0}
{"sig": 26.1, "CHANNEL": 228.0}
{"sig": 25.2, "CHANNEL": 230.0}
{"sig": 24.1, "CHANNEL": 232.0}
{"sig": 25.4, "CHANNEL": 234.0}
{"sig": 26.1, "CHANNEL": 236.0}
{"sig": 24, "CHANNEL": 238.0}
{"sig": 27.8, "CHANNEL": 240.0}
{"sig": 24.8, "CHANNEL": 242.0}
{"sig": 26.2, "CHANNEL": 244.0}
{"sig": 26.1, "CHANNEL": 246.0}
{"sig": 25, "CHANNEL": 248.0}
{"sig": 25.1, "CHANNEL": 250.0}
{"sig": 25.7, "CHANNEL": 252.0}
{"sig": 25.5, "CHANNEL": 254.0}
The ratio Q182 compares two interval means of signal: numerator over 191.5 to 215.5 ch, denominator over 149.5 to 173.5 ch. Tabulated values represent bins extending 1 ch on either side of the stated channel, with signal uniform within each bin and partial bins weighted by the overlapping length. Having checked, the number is 1.15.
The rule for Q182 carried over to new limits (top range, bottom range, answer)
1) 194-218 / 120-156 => 1.16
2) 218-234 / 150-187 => 1.19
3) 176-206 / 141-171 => 1.14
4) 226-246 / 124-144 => 1.22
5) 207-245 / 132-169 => 1.25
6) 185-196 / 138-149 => 1.12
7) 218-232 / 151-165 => 1.27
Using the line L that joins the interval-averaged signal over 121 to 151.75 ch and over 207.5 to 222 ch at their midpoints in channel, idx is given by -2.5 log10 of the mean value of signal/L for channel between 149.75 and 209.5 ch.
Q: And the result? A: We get 0.07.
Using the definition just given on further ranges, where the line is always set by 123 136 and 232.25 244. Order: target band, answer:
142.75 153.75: 0.08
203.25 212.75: 0.02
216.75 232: -0.05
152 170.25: 0.09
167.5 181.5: 0.02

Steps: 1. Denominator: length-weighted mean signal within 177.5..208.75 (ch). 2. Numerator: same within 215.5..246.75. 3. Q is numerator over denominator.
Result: 1.11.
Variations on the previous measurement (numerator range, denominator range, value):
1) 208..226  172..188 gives 1.11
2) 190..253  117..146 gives 1.17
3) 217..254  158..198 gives 1.16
